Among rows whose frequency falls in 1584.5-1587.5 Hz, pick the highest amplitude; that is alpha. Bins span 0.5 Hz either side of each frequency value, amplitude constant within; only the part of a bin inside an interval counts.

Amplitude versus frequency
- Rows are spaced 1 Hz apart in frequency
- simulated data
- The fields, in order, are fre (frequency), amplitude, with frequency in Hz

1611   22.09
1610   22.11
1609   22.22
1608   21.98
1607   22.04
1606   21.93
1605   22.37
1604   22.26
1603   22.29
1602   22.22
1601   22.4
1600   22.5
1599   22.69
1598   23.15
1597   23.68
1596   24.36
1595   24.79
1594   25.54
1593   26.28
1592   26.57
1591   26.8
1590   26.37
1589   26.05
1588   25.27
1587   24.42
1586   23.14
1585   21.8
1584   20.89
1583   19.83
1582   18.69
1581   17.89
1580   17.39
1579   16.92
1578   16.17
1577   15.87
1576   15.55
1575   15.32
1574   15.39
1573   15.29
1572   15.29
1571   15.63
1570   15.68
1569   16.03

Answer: 24.42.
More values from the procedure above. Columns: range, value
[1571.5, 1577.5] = 15.87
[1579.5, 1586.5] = 23.14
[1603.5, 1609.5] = 22.37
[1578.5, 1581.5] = 17.89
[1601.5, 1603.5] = 22.29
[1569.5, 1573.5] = 15.68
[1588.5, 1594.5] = 26.8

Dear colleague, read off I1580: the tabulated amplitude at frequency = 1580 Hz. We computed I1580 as 17.39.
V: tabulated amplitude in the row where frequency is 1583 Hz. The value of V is 19.83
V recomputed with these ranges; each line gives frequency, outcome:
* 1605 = 22.37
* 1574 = 15.39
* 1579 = 16.92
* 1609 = 22.22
